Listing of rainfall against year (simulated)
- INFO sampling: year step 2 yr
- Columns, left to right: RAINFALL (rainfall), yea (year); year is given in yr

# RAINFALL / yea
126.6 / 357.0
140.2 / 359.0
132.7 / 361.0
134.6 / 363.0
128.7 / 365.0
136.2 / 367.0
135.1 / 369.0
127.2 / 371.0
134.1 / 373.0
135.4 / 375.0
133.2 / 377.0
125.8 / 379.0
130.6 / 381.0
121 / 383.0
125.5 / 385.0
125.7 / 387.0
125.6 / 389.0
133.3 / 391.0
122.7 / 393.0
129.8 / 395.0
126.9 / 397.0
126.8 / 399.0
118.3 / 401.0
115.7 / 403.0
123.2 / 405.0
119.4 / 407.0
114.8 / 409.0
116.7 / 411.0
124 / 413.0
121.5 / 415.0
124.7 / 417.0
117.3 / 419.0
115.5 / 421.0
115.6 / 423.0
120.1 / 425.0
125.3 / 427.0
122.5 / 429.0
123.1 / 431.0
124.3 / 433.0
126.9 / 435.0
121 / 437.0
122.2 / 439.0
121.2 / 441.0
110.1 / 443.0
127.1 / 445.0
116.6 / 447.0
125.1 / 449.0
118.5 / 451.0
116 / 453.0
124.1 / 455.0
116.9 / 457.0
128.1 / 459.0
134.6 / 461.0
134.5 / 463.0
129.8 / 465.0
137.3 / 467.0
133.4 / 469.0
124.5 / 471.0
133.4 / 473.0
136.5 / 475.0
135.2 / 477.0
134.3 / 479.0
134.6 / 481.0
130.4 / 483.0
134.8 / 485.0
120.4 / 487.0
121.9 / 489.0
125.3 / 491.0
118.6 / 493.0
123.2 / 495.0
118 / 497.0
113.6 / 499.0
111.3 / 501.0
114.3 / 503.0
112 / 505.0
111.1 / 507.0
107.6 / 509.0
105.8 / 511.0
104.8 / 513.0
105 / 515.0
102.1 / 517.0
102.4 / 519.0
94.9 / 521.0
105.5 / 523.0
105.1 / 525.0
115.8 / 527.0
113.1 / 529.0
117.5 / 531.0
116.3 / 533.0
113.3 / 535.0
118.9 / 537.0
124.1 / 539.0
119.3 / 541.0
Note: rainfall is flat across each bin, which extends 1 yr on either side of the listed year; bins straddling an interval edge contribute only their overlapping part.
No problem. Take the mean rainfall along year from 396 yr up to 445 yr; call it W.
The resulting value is 121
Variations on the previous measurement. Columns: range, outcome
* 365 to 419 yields 126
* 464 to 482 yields 133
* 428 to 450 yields 122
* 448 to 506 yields 126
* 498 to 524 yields 107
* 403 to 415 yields 119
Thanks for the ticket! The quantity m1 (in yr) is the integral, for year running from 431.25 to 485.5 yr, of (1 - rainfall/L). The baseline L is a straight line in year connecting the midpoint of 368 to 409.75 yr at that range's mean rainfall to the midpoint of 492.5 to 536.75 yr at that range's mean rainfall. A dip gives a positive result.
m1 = -4.4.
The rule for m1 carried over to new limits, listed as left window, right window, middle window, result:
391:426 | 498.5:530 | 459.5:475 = -2.59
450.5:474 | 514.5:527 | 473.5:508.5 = -2.17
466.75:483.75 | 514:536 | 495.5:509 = 0.72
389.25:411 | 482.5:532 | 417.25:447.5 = -0.20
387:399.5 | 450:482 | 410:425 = 1.02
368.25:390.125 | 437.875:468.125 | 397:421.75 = 1.34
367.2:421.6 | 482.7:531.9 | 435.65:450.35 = -0.08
